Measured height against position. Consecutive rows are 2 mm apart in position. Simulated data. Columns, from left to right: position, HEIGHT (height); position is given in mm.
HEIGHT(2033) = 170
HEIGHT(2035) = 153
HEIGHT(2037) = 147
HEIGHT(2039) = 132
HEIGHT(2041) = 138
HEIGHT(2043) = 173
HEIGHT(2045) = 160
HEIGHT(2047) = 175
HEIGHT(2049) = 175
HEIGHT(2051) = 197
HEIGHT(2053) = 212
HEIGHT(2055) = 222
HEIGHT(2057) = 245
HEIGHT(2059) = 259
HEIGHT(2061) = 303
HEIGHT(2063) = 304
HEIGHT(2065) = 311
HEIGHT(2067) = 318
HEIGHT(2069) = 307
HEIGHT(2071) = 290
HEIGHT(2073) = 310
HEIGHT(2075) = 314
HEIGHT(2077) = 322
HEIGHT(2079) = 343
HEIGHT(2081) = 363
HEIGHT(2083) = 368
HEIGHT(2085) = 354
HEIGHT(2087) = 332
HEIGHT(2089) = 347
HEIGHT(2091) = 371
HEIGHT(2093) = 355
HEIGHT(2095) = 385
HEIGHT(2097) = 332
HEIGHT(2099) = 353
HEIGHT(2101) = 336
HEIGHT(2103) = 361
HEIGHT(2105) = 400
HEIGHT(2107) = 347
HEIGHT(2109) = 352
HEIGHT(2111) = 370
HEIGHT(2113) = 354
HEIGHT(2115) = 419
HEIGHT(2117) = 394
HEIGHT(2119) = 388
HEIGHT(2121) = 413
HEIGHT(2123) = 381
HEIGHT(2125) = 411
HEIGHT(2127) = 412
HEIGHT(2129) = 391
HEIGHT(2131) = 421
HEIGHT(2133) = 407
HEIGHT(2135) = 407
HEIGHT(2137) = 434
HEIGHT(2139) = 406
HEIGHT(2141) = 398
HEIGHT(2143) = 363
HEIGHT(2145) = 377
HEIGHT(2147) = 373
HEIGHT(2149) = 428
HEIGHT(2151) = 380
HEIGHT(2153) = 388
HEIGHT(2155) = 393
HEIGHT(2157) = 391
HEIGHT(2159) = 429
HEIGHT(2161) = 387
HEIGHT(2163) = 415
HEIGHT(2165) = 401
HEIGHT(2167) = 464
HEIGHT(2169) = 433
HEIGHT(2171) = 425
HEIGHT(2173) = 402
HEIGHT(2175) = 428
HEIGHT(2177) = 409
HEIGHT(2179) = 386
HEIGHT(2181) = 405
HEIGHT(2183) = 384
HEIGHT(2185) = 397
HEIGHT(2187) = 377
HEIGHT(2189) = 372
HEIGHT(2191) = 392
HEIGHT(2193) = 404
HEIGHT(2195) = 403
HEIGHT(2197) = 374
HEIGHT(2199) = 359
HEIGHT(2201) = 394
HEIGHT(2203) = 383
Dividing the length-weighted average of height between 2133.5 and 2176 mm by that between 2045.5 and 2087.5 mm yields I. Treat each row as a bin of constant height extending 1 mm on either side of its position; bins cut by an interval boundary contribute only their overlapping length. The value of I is 1.4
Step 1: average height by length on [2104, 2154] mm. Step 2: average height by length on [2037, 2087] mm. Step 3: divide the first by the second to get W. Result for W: 1.50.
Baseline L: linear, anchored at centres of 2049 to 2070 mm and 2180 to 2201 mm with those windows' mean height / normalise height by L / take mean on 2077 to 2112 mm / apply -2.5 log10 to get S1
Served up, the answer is -0.20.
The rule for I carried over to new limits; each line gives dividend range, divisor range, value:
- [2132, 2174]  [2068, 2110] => 1.17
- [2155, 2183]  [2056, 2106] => 1.24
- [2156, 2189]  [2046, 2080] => 1.50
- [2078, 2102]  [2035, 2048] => 2.29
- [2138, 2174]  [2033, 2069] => 1.88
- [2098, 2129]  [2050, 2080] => 1.34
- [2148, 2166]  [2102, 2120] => 1.07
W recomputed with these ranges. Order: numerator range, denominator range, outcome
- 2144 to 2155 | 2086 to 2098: 1.10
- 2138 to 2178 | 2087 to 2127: 1.09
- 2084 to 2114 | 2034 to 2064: 1.79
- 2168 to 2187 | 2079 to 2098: 1.14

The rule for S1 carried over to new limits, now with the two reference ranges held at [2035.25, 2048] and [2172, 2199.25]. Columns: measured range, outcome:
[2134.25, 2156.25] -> -0.210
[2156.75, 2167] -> -0.164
